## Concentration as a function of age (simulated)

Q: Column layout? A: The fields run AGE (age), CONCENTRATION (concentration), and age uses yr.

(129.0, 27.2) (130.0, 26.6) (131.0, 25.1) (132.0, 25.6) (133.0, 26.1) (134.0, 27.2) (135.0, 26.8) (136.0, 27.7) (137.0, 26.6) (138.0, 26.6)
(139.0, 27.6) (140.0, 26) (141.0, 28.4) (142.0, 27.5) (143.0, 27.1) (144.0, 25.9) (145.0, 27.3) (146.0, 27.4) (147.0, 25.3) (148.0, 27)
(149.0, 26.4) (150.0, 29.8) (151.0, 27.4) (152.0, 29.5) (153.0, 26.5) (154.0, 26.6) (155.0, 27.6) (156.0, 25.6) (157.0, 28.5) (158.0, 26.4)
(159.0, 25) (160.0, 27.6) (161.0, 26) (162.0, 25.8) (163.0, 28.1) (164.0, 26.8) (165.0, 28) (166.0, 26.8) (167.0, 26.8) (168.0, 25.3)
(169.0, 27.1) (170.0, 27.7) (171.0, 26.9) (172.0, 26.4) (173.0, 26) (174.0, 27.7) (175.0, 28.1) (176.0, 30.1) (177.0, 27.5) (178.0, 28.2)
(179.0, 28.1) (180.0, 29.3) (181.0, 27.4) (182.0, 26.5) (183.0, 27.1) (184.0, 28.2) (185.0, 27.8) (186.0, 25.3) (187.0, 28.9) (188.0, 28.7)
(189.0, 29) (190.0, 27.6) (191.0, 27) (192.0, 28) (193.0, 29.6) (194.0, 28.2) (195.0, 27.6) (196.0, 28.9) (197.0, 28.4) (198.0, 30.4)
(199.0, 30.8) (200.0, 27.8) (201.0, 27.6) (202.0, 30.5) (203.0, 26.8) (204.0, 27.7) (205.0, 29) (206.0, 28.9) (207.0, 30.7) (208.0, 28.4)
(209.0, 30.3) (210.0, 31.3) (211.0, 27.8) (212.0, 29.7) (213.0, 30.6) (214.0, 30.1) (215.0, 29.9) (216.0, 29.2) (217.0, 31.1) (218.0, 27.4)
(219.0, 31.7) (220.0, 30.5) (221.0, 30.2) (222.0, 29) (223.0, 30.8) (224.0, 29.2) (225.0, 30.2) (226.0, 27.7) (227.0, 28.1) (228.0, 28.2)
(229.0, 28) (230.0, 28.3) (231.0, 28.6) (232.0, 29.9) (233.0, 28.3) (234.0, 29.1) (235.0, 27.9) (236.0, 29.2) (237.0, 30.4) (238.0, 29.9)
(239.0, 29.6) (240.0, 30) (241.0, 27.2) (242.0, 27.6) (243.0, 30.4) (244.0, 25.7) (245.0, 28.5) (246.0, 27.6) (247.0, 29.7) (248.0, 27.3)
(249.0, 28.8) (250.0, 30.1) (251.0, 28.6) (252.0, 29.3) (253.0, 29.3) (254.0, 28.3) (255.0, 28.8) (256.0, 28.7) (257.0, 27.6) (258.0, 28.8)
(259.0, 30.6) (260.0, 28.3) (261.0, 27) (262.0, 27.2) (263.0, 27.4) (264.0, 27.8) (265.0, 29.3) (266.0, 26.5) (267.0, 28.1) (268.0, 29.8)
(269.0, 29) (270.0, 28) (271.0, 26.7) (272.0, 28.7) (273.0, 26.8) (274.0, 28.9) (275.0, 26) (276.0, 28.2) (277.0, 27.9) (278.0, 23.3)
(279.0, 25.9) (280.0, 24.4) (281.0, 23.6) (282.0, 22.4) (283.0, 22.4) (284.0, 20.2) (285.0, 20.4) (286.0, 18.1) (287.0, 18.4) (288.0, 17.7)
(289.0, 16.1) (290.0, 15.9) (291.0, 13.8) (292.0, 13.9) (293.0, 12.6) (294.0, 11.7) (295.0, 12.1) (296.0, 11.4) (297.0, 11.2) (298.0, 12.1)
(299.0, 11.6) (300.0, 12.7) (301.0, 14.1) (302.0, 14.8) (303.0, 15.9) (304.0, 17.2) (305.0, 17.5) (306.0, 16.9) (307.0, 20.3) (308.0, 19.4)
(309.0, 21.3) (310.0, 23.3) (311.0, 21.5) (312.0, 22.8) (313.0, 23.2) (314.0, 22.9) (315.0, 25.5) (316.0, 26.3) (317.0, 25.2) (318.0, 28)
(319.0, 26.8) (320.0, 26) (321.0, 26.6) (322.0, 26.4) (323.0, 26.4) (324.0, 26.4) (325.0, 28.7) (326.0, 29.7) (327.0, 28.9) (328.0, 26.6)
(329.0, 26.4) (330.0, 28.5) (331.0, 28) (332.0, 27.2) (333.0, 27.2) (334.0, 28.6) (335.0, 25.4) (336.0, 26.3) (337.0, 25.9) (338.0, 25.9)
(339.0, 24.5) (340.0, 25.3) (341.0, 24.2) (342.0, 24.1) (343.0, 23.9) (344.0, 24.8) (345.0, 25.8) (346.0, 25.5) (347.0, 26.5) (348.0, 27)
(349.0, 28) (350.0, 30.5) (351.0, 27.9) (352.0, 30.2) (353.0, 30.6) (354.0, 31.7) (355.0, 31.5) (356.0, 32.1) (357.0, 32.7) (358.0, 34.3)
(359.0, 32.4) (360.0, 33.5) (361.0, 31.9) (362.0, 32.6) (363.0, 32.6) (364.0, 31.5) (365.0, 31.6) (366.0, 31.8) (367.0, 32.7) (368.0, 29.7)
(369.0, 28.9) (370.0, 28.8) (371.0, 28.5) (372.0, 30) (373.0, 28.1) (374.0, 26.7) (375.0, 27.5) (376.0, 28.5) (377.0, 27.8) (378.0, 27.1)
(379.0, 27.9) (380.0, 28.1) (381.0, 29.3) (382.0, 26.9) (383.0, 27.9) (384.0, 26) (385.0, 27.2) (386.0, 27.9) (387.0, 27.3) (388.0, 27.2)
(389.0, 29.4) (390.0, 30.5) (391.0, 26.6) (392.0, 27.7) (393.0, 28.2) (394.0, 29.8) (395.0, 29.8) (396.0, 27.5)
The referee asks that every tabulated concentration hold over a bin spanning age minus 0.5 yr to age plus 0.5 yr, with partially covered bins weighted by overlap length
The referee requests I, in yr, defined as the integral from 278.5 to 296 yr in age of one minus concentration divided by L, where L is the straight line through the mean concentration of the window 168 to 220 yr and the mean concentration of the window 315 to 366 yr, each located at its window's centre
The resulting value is 6.4 yr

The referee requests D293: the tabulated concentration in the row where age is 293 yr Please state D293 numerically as 12.6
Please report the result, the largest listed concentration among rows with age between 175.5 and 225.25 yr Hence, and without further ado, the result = 31.7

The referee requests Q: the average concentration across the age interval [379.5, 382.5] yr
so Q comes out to 28.1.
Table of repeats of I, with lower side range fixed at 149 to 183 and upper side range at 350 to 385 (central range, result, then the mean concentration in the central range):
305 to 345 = 5.7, 25.2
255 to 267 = 0.2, 28.1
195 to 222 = -1.5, 29.4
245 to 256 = -0.1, 28.8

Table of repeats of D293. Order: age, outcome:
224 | 29.2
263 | 27.4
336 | 26.3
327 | 28.9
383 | 27.9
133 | 26.1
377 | 27.8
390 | 30.5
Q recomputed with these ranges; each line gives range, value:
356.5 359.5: 33.1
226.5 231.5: 28.2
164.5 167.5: 27.2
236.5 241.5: 29.4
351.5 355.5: 31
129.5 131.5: 25.9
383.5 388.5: 27.1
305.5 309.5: 19.5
